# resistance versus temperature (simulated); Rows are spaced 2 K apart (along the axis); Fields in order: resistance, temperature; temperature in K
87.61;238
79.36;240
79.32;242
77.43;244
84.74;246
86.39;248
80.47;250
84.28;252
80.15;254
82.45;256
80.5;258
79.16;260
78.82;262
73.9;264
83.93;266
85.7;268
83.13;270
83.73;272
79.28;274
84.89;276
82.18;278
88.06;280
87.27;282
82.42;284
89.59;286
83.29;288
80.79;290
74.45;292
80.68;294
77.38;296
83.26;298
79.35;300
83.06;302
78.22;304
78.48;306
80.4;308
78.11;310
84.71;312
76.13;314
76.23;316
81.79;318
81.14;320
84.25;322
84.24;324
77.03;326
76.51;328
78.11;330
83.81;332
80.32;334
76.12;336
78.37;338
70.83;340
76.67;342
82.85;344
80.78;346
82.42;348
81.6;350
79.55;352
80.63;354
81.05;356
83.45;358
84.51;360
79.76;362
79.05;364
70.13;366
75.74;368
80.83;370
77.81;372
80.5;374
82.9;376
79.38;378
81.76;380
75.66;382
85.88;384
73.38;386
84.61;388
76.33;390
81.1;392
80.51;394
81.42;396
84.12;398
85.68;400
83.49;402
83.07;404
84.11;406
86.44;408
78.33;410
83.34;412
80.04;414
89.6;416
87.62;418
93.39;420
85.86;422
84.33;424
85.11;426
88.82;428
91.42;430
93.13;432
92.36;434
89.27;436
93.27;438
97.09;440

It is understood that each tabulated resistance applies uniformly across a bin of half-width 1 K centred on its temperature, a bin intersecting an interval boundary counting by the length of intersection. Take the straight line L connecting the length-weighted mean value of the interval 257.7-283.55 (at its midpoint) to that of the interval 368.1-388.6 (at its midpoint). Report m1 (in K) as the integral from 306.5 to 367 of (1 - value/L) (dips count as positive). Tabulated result 0.9 K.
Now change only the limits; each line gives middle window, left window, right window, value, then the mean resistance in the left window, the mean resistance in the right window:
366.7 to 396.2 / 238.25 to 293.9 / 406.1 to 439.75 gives 2.24 K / 82.1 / 87.8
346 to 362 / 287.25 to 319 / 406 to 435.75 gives 0.24 K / 79.7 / 87.1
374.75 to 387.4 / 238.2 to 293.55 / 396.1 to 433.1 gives 0.75 K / 82.1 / 85.9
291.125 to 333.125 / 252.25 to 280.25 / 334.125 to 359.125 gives 0.32 K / 81.7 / 79.6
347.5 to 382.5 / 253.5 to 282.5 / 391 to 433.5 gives 1.86 K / 82.2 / 85.4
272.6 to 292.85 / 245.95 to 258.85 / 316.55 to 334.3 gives -0.37 K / 82.6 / 80.7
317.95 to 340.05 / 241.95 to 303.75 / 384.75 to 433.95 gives 0.90 K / 81.9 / 84.5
